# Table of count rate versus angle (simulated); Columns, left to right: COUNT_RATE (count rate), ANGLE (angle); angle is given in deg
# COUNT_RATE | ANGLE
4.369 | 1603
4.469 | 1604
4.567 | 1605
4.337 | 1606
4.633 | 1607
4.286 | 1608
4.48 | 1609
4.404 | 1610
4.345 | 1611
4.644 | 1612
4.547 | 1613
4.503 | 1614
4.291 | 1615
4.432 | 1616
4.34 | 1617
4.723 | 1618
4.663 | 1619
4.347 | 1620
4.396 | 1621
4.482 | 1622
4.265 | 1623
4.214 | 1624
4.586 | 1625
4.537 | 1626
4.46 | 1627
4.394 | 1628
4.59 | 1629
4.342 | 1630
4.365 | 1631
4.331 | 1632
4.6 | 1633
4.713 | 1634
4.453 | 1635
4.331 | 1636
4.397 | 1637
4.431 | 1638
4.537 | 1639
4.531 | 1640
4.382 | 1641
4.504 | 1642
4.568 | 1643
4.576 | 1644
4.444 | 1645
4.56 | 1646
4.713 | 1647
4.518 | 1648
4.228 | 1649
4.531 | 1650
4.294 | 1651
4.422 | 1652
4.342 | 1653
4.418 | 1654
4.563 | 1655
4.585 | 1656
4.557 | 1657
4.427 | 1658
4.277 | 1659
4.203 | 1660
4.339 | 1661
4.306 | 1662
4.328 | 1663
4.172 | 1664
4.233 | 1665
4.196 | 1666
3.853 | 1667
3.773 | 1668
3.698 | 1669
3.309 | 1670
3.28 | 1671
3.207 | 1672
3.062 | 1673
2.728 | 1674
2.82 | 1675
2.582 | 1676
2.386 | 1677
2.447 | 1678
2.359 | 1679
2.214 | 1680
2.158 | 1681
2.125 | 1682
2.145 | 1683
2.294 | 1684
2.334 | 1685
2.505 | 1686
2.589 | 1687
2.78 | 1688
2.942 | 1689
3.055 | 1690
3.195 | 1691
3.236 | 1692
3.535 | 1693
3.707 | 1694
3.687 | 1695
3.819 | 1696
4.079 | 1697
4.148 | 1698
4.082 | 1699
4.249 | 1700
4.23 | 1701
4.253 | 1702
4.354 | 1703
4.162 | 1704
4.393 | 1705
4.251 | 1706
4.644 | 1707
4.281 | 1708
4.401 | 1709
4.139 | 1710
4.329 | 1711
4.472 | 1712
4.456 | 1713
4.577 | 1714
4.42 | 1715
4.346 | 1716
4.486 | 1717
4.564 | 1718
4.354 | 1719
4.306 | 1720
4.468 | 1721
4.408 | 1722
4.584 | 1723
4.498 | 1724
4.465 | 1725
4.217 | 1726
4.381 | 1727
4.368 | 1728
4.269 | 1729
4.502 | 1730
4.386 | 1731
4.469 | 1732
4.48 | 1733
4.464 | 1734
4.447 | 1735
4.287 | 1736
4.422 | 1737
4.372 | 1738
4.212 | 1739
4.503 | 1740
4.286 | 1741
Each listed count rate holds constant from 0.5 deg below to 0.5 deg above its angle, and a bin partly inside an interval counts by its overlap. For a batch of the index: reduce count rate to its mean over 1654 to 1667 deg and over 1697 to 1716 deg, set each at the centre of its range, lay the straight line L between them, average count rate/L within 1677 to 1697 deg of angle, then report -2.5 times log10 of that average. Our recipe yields 0.46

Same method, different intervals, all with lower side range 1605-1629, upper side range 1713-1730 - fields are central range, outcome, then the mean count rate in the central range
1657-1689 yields 0.35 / 3.21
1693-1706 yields 0.09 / 4.08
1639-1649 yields -0.02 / 4.52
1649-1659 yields 0.00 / 4.44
